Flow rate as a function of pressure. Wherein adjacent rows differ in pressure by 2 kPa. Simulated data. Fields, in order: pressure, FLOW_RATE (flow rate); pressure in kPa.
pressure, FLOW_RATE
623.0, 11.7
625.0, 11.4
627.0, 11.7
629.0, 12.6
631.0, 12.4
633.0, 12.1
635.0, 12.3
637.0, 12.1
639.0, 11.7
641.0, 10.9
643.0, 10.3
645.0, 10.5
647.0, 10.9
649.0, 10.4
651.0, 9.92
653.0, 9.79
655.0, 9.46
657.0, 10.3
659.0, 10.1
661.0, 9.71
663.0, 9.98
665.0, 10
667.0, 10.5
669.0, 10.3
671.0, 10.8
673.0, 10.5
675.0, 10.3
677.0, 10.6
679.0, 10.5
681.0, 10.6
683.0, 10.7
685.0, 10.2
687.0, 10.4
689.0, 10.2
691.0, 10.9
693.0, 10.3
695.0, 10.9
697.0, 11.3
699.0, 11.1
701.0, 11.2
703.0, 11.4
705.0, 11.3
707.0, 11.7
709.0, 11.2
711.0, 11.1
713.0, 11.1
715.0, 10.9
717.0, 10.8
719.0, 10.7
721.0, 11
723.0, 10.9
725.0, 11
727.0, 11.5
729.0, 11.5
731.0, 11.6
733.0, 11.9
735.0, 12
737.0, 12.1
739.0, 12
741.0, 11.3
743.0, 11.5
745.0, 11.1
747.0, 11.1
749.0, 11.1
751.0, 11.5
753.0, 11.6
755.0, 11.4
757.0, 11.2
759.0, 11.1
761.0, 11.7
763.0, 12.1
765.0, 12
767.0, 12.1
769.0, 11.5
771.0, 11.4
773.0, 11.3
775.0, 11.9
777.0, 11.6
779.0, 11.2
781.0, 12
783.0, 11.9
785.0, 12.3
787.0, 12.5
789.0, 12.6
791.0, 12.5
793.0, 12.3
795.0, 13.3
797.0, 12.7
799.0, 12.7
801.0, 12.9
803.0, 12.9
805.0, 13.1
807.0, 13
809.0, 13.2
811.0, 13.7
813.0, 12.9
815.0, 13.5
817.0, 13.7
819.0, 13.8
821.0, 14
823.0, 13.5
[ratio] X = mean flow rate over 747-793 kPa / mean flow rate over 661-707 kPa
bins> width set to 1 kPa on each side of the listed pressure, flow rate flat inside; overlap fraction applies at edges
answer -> 1.1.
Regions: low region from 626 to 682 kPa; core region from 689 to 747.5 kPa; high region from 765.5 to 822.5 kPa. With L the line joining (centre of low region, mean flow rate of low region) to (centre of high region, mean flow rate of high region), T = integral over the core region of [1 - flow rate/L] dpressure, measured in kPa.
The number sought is 1.8 kPa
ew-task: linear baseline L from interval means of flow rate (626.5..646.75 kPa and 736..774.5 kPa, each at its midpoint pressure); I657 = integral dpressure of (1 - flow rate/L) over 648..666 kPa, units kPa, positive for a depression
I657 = 2.56 kPa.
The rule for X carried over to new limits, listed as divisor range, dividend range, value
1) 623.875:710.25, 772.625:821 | 1.17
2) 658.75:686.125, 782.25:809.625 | 1.23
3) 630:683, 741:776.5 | 1.08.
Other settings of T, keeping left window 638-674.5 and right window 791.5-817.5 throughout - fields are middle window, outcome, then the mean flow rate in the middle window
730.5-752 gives 0.6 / 11.6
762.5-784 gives 1.3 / 11.7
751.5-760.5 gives 0.6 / 11.4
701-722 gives 0.4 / 11.1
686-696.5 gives 0.4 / 10.6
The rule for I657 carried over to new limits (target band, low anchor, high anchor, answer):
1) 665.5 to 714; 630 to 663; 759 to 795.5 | 1.7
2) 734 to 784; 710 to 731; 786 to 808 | 1.4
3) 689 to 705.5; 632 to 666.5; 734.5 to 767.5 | 0.1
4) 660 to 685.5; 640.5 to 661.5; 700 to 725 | 0.4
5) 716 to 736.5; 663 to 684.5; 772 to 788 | -0.3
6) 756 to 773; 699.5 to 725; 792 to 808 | 0.7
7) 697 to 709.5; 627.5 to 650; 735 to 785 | 0.2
